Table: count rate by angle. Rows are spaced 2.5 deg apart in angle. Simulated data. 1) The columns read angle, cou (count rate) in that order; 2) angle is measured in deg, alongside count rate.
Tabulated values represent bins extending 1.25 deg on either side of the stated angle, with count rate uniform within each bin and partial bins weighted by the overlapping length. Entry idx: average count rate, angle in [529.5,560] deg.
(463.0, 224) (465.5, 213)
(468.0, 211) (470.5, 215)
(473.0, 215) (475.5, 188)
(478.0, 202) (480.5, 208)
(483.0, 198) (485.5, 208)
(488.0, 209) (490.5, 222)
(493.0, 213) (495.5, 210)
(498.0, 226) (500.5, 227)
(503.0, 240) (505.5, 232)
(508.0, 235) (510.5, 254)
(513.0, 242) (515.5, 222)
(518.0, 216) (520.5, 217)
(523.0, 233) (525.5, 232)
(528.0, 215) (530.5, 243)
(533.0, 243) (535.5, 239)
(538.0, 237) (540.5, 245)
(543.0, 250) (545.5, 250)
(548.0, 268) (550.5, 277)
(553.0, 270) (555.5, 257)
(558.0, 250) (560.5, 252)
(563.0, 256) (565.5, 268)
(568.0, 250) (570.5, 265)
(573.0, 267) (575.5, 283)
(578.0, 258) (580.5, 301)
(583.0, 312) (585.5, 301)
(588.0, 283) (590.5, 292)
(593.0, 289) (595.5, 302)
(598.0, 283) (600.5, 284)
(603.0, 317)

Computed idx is 252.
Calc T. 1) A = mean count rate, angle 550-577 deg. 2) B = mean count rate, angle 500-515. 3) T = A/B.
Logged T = 1.10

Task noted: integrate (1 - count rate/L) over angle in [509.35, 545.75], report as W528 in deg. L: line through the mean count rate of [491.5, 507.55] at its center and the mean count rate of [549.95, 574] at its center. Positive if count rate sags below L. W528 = 0.85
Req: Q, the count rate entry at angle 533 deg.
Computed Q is 243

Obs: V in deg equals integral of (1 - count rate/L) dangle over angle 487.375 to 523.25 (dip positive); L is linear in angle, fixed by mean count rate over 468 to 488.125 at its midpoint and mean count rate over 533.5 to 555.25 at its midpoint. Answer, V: -0.2 deg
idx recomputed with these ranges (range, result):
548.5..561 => 262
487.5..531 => 227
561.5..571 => 259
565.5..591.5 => 280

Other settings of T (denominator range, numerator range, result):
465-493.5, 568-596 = 1.37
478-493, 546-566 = 1.25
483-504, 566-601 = 1.30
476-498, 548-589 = 1.30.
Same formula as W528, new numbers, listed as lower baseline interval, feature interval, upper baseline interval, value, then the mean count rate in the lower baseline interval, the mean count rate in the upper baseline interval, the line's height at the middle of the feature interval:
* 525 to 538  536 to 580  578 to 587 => 1.2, 235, 298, 267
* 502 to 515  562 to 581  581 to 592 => 1.2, 240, 297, 286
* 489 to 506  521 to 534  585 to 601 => 0.7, 224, 290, 245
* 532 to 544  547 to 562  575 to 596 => -0.2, 243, 291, 259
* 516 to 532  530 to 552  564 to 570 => -1.0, 226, 260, 239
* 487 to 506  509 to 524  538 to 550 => 0.3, 222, 253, 235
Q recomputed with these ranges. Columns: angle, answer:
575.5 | 283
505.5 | 232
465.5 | 213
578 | 258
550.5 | 277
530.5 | 243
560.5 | 252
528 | 215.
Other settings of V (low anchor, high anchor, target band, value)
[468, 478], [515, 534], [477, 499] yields 0.2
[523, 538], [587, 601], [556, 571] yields 0.4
